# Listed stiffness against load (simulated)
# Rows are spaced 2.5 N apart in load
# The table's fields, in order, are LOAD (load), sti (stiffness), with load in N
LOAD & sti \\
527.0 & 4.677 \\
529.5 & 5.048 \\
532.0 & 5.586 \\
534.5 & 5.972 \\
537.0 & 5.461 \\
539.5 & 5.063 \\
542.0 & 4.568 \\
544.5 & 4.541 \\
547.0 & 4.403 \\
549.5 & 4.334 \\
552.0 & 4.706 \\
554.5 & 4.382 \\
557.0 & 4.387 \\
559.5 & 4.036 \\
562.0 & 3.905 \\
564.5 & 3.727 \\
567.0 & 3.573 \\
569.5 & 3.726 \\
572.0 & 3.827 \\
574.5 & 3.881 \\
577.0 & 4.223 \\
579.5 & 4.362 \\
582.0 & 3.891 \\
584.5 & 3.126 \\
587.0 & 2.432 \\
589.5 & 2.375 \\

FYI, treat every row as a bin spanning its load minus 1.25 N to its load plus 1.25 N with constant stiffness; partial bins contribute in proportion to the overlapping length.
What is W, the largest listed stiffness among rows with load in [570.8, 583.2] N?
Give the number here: 4.362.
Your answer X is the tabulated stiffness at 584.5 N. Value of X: 3.126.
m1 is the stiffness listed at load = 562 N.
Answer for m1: 3.905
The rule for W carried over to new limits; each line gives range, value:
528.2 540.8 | 5.972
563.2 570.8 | 3.727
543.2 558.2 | 4.706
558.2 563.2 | 4.036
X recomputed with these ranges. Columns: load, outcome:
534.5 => 5.972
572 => 3.827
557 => 4.387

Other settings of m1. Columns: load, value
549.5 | 4.334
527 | 4.677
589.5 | 2.375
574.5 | 3.881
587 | 2.432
